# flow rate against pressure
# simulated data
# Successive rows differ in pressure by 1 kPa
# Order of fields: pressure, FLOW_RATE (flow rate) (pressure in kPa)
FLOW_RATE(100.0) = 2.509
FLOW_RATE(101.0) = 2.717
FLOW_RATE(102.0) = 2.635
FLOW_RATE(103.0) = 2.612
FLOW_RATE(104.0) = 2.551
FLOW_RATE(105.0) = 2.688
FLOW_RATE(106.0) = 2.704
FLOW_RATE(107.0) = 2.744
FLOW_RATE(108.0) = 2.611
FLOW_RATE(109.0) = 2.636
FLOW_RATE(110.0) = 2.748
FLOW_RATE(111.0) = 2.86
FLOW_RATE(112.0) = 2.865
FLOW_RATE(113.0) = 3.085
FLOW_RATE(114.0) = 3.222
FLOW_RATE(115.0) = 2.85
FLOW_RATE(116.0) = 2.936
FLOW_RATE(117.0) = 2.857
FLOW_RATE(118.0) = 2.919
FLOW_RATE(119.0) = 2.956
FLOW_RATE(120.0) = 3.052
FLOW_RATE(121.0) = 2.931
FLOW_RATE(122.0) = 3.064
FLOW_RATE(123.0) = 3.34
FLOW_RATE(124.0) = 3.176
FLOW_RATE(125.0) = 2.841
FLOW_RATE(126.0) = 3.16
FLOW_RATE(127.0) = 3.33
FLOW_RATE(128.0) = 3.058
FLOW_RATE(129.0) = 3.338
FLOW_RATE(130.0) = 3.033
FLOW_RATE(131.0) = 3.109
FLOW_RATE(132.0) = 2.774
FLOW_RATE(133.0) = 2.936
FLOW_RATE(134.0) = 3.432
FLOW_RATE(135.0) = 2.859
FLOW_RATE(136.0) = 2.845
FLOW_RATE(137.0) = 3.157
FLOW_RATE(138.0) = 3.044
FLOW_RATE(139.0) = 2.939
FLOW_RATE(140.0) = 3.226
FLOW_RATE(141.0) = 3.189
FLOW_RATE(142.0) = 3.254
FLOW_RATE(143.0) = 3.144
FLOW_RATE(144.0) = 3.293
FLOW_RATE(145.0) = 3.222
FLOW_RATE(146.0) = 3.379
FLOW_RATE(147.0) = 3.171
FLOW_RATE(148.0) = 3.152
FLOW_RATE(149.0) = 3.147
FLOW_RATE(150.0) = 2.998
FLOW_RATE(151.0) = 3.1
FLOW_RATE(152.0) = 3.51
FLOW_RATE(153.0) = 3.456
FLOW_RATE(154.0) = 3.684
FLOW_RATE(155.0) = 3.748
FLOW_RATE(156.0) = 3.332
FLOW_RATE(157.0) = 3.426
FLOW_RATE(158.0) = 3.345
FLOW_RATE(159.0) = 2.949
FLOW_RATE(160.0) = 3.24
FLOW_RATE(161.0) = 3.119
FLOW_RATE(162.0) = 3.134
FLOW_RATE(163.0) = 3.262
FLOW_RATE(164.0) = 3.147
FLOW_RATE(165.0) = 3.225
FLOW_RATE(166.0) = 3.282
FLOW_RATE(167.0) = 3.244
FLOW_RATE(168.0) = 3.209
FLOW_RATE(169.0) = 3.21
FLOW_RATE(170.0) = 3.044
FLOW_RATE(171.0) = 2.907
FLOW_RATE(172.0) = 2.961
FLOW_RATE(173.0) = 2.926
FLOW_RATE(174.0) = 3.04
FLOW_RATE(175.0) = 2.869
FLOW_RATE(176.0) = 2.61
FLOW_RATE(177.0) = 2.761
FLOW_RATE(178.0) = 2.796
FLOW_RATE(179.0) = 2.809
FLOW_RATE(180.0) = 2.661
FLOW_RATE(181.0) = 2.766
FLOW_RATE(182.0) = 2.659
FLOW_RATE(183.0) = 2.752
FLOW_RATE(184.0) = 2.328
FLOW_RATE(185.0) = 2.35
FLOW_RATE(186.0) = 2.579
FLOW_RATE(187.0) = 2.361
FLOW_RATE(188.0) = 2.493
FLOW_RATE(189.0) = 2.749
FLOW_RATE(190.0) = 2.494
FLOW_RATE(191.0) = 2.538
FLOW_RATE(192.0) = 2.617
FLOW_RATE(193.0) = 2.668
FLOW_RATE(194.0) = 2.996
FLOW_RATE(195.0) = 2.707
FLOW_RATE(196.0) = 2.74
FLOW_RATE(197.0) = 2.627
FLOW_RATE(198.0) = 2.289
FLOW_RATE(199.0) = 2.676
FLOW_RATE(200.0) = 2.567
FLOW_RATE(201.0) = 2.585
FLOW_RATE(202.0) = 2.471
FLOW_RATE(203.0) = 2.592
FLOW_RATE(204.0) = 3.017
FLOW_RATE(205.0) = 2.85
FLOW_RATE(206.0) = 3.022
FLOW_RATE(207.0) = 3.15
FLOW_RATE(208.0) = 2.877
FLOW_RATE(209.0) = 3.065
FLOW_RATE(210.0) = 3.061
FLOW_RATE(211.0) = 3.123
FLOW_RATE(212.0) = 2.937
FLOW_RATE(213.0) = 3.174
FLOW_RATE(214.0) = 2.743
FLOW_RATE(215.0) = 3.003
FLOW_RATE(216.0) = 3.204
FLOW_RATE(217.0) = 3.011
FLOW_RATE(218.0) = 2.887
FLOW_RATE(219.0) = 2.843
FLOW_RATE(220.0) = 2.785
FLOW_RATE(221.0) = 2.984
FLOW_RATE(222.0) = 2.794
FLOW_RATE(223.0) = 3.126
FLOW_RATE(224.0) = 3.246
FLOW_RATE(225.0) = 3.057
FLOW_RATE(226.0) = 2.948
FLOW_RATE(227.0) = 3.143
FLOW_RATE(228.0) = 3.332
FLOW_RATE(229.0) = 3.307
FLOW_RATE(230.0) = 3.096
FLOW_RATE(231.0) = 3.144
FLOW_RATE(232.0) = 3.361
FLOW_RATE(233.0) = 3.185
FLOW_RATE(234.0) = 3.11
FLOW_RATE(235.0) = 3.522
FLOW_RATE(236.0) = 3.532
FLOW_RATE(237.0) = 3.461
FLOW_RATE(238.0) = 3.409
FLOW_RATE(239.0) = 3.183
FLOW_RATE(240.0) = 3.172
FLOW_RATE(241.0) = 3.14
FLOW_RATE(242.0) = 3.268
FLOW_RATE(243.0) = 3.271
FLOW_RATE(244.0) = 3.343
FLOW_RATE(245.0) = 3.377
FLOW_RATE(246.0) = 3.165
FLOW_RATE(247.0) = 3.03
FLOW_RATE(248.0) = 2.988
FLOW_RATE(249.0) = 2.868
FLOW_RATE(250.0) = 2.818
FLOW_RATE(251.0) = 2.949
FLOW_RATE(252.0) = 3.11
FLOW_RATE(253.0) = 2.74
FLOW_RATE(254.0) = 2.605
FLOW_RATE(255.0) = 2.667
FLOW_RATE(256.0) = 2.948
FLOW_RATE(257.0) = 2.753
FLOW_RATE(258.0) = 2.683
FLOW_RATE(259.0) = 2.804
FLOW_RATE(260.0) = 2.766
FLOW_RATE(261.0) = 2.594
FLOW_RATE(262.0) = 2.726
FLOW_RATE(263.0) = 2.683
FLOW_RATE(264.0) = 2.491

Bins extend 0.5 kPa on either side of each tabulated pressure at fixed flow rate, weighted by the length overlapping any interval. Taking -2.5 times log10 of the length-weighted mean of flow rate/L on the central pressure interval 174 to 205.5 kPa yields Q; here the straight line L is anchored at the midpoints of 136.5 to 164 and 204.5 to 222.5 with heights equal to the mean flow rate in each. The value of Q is 0.161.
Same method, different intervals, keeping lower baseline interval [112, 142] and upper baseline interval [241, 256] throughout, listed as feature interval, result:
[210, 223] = 0.021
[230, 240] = -0.097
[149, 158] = -0.115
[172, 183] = 0.091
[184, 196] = 0.172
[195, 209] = 0.110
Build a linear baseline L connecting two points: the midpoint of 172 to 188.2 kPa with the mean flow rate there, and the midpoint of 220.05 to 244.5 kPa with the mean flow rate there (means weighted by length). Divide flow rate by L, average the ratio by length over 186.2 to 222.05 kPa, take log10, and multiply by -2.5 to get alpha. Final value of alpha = 0.05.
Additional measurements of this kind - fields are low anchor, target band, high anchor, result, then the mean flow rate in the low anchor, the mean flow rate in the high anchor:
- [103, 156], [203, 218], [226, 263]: 0.02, 3.06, 3.06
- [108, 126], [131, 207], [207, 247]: 0.03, 2.96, 3.14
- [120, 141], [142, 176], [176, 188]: -0.14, 3.08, 2.61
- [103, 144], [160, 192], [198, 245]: 0.06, 2.99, 3.06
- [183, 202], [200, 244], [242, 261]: -0.12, 2.58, 2.94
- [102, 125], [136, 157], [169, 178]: -0.13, 2.88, 2.9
